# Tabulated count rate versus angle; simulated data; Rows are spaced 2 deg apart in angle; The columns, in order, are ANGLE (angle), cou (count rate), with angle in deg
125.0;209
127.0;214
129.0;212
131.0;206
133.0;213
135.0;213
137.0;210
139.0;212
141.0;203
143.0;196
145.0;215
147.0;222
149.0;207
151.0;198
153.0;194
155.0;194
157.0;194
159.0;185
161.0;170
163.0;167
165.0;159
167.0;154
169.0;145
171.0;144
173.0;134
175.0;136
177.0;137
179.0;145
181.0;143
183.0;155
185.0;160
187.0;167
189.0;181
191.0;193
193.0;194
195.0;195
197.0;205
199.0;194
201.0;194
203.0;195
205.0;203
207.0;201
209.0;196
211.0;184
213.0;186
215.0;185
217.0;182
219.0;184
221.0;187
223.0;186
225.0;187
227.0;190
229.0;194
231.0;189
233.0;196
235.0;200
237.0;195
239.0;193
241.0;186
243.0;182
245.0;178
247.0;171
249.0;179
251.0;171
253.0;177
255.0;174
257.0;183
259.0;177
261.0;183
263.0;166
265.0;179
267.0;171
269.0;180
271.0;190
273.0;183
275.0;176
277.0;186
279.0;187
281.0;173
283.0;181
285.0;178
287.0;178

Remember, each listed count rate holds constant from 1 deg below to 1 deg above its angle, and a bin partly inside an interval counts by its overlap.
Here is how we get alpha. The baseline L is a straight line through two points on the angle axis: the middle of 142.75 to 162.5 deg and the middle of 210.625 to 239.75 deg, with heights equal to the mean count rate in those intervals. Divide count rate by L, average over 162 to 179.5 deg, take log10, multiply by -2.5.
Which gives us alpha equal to 0.31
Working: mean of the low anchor 197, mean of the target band 147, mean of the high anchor 189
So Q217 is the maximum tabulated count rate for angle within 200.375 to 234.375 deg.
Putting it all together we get 203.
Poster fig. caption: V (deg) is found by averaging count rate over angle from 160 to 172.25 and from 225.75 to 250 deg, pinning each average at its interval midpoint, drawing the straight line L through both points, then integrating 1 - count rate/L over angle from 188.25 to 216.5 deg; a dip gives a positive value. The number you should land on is -3.5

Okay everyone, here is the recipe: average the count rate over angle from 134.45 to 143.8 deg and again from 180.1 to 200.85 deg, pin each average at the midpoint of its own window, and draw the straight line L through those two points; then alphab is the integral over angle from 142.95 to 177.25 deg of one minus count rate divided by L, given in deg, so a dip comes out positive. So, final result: 3.7 deg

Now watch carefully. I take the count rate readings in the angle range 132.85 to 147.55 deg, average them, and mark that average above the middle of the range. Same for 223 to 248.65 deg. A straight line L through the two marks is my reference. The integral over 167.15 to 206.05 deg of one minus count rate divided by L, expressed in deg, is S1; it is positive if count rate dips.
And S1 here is 5.8 deg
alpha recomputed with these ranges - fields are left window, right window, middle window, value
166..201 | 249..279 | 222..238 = -0.12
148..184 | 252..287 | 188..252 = -0.10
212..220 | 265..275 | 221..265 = -0.01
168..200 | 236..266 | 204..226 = -0.11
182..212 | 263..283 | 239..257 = 0.02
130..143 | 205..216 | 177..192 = 0.22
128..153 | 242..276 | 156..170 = 0.21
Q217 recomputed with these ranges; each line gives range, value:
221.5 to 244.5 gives 200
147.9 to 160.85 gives 207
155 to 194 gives 194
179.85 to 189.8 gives 181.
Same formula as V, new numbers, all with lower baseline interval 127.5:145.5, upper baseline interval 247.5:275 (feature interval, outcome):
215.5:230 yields 0.0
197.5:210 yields -0.4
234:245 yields -0.4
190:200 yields -0.1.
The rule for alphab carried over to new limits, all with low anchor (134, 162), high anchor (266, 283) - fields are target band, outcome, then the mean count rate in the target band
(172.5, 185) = 3.4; 143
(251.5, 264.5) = 0.5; 177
